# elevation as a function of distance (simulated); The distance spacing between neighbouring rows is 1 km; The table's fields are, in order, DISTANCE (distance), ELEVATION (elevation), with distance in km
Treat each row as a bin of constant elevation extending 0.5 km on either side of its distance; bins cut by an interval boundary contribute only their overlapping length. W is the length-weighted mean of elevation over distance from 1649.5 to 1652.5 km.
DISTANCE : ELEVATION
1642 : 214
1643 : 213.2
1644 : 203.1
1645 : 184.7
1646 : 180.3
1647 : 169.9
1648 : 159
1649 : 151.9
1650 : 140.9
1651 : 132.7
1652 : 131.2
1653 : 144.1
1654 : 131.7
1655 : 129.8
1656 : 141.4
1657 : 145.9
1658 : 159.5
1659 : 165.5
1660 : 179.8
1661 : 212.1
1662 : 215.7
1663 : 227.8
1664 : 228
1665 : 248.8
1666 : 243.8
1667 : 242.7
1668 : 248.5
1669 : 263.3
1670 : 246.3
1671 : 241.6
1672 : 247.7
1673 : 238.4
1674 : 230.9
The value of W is 135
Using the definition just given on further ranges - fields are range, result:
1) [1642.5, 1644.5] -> 208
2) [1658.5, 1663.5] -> 200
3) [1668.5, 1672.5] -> 250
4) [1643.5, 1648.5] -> 179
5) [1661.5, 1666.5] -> 233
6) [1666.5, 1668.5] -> 246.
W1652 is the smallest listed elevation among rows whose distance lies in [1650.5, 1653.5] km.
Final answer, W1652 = 131.2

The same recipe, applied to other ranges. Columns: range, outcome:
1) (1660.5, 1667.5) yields 212.1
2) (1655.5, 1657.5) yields 141.4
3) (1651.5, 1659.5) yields 129.8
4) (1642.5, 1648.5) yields 159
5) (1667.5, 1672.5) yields 241.6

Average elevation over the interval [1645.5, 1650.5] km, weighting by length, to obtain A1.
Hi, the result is 160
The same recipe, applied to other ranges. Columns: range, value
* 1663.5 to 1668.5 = 242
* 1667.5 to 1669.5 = 256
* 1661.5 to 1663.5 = 222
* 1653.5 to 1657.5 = 137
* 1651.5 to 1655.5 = 134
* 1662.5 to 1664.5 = 228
